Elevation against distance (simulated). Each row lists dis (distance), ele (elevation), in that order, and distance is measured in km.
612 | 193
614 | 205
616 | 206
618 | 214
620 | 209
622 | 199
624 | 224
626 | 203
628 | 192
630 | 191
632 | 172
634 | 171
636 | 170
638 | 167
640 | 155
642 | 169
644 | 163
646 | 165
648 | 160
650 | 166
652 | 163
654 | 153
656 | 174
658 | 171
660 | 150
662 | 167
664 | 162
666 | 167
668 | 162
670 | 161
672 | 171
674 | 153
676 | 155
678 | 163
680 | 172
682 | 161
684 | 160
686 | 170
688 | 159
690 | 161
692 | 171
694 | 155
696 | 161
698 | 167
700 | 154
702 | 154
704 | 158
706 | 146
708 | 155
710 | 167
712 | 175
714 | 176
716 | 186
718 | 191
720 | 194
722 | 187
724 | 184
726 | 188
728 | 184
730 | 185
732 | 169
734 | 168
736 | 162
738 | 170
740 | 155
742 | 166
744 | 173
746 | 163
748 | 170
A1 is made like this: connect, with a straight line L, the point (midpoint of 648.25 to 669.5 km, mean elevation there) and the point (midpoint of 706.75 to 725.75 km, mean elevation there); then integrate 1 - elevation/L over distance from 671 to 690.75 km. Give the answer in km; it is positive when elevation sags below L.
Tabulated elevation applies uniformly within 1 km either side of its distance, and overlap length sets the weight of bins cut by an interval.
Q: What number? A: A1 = 0.8 km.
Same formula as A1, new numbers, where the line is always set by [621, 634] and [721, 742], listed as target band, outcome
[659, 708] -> 6.2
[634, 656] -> 3.2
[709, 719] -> 0.0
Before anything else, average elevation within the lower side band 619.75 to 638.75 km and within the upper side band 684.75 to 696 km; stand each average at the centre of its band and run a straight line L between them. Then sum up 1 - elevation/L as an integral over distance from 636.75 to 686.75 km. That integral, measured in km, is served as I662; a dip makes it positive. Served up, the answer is 3.4 km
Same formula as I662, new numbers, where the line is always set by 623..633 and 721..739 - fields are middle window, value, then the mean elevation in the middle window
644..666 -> 3.2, 163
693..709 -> 2.3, 156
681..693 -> 1.4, 164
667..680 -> 1.8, 162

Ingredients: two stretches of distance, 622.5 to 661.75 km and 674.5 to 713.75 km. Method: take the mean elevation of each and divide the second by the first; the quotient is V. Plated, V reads 0.93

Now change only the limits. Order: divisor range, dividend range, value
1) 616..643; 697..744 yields 0.91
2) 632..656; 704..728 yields 1.07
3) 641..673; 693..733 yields 1.05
